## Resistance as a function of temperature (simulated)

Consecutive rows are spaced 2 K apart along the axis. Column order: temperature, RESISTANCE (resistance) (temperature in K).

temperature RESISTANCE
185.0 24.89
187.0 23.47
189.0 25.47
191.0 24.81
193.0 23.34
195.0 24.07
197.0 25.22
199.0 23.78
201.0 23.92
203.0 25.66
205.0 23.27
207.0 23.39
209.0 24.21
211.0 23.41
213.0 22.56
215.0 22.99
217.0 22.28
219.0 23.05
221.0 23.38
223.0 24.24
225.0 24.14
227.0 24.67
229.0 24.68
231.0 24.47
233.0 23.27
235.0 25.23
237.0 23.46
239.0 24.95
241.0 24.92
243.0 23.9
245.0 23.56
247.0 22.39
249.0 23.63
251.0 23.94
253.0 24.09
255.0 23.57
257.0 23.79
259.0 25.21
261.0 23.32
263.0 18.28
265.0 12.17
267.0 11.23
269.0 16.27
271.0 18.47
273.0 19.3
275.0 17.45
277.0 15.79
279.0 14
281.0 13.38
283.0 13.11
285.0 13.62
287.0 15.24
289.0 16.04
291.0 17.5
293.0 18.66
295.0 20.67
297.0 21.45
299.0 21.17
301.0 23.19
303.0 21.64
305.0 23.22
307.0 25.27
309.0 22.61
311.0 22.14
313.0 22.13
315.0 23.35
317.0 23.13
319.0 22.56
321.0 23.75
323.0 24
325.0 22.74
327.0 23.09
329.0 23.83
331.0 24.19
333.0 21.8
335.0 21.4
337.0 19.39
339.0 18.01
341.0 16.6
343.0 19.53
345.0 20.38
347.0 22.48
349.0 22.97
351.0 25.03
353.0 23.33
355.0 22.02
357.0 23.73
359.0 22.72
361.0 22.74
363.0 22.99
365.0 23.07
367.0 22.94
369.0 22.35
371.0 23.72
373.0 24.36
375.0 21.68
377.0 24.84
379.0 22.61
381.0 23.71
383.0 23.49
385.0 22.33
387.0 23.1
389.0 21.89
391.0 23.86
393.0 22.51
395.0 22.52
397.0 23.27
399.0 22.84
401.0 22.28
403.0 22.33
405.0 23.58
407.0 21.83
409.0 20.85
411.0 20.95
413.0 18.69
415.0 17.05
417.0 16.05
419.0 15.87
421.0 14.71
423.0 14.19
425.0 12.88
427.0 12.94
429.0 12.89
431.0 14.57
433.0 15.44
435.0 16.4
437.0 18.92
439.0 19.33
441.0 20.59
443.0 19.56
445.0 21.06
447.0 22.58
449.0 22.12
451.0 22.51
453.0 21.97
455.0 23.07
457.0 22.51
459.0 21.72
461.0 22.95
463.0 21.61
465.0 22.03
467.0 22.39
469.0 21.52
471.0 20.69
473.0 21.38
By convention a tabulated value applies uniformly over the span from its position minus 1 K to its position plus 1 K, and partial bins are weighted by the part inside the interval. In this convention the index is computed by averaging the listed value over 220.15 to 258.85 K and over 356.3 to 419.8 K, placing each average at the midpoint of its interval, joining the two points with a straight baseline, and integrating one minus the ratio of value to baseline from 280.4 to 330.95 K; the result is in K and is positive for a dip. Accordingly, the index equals 5.1 K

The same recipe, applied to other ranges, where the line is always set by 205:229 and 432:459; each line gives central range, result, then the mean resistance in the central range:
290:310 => 0.8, 21.5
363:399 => -2.9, 23.1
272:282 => 3.0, 16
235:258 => -0.8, 23.9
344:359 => -0.8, 22.8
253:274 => 3.2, 19.4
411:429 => 4.6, 15.5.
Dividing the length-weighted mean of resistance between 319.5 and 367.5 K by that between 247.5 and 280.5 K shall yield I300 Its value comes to 1.1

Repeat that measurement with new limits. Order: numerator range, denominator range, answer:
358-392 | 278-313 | 1.21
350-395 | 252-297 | 1.29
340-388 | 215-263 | 0.95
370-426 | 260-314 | 1.14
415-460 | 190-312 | 0.85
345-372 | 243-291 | 1.23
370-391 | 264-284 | 1.54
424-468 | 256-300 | 1.11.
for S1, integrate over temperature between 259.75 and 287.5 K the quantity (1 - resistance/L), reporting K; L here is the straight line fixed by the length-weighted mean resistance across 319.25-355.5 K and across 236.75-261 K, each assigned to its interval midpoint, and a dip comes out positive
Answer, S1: 8.9 K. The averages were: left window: 23.9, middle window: 15.9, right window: 21.9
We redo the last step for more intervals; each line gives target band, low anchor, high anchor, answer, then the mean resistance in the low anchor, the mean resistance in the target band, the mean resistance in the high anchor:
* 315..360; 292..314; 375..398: 0.57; 22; 22.1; 23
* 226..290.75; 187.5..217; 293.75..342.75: 8.11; 23.9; 20.2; 22.1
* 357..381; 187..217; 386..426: -2.75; 23.9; 23.1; 20.1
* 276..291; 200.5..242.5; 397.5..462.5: 5.24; 23.9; 14.7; 19.3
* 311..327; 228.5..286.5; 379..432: -2.37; 20.3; 23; 19.7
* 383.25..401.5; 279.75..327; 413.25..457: -3.88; 20.5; 22.8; 18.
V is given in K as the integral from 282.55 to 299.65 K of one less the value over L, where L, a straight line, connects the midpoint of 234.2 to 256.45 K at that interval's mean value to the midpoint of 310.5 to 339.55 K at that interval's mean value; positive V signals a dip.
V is 4.1 K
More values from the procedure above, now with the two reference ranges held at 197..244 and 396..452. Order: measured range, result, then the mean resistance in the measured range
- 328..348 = 0.2 K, 20.8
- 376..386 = -1.8 K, 23.4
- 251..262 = -0.5 K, 24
